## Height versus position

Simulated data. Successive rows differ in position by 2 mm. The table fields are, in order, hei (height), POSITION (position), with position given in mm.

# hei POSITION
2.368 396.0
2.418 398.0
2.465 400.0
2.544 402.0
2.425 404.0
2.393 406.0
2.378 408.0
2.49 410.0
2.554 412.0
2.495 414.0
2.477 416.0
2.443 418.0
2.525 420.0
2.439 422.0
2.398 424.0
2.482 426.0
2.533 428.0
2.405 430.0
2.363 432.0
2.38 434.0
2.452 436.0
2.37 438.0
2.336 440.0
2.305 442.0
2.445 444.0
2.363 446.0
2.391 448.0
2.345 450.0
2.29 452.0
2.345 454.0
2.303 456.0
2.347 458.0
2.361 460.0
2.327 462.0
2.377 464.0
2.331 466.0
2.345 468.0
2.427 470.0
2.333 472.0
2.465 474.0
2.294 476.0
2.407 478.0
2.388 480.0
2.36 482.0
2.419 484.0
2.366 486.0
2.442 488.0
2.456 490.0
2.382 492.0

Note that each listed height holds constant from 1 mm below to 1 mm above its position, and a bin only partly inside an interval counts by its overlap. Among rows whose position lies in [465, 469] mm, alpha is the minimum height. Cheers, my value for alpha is 2.331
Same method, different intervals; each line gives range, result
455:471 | 2.303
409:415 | 2.49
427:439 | 2.363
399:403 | 2.465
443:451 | 2.345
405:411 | 2.378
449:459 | 2.29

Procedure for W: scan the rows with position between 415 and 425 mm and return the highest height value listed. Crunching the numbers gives 2.525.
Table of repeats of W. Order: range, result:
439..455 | 2.445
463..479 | 2.465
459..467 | 2.377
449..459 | 2.347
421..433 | 2.533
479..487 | 2.419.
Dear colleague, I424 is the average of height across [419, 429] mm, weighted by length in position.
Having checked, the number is 2.48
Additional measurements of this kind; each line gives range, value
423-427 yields 2.44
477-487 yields 2.39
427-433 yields 2.43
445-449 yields 2.38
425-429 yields 2.51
